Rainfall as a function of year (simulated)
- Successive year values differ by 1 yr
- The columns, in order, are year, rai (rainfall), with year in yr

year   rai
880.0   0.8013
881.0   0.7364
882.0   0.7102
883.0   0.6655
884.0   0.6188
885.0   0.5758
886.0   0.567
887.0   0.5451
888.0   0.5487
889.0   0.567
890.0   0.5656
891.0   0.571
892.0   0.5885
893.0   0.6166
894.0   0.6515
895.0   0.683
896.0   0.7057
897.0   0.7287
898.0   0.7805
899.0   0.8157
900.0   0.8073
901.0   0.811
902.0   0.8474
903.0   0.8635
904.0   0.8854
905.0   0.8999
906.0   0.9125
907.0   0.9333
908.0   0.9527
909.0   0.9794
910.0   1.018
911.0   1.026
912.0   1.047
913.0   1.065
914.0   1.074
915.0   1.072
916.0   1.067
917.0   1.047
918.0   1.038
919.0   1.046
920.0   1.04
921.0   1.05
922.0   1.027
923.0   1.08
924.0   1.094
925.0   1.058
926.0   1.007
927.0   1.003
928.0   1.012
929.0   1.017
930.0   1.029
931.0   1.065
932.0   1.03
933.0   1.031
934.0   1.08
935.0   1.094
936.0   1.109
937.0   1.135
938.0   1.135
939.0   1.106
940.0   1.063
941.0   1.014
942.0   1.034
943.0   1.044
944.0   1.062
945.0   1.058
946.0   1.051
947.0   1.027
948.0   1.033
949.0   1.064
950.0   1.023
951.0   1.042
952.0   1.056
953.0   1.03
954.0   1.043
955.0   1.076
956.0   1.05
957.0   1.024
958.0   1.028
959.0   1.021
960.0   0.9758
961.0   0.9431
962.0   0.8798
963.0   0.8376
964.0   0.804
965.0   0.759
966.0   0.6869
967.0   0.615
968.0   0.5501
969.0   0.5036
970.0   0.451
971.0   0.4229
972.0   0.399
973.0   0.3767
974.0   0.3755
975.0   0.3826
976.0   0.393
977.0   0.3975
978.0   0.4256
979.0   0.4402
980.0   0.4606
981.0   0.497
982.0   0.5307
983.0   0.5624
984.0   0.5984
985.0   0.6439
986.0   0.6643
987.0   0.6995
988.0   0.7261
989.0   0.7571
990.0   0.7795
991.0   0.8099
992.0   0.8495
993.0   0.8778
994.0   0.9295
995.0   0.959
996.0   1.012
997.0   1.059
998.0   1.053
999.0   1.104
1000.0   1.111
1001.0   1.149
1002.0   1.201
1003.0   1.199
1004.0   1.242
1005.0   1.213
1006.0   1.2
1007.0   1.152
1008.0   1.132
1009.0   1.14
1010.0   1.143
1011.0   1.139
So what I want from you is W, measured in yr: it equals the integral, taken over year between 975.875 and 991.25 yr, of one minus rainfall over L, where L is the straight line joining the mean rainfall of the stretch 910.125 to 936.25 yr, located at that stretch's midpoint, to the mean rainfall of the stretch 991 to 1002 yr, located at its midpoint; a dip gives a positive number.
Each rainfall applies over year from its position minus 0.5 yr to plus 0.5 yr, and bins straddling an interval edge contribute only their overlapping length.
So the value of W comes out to 6.5 yr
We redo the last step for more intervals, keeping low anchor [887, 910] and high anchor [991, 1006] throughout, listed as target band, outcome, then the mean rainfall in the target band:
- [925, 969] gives -4.2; 0.989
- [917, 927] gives -2.6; 1.05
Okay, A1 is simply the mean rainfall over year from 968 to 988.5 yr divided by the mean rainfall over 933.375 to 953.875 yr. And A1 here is 0.47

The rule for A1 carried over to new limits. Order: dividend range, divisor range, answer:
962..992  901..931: 0.58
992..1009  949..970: 1.23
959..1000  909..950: 0.65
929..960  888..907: 1.43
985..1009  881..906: 1.42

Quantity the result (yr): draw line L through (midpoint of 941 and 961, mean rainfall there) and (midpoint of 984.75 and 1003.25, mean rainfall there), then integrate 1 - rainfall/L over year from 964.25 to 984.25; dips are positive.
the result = 9.89 yr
